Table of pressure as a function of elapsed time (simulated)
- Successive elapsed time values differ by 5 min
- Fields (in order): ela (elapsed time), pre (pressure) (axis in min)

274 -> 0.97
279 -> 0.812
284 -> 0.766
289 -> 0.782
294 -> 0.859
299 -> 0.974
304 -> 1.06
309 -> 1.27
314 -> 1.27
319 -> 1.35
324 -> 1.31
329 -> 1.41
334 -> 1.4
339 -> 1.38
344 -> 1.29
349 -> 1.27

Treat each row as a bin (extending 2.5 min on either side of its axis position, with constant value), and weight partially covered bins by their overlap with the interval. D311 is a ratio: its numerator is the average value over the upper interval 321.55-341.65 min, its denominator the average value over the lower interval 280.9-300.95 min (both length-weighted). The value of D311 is 1.63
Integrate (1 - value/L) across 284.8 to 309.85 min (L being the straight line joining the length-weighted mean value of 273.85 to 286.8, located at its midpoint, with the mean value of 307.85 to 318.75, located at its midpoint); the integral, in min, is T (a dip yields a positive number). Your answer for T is 2.7 min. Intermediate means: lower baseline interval 0.826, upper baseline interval 1.29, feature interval 0.955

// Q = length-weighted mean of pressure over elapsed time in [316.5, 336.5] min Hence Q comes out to 1.37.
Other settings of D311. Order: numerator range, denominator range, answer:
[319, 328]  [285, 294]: 1.67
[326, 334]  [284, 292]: 1.79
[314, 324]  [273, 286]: 1.57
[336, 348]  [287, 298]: 1.58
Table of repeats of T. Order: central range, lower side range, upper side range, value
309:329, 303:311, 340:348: -1.62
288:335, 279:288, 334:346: -4.54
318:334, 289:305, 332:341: -1.24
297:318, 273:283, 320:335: 0.09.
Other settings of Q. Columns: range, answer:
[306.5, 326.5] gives 1.3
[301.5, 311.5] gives 1.17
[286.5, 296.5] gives 0.821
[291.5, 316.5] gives 1.09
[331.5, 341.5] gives 1.39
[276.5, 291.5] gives 0.787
